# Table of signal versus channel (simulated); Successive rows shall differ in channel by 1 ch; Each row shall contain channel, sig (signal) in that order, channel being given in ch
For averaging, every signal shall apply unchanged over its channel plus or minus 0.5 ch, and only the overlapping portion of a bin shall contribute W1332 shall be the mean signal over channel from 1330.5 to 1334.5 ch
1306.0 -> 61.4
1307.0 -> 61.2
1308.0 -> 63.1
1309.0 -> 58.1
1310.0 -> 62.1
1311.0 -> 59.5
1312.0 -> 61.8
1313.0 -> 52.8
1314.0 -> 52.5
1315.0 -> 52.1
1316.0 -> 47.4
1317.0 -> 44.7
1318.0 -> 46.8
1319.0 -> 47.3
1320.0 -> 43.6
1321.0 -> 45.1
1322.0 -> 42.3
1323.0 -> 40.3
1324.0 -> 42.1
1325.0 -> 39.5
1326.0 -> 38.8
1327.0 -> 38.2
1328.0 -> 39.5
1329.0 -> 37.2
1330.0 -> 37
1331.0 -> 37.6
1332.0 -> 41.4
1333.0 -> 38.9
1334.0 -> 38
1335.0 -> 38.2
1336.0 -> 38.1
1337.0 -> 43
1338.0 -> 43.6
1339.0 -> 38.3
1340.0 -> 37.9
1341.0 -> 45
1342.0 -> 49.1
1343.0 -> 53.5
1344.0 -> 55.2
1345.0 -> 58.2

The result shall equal 39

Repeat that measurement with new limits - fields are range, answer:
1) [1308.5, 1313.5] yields 58.9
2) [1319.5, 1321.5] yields 44.4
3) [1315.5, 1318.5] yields 46.3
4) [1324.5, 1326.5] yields 39.1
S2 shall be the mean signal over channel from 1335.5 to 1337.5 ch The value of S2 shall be 40.5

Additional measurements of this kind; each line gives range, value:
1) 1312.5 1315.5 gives 52.5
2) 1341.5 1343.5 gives 51.3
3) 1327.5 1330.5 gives 37.9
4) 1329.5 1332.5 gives 38.7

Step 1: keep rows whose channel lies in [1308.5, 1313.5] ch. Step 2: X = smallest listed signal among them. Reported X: 52.8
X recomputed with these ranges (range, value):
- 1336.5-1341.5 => 37.9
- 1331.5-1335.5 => 38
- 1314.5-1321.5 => 43.6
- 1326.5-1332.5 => 37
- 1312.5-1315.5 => 52.1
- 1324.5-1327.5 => 38.2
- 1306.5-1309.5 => 58.1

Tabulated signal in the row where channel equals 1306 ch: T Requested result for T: 61.4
